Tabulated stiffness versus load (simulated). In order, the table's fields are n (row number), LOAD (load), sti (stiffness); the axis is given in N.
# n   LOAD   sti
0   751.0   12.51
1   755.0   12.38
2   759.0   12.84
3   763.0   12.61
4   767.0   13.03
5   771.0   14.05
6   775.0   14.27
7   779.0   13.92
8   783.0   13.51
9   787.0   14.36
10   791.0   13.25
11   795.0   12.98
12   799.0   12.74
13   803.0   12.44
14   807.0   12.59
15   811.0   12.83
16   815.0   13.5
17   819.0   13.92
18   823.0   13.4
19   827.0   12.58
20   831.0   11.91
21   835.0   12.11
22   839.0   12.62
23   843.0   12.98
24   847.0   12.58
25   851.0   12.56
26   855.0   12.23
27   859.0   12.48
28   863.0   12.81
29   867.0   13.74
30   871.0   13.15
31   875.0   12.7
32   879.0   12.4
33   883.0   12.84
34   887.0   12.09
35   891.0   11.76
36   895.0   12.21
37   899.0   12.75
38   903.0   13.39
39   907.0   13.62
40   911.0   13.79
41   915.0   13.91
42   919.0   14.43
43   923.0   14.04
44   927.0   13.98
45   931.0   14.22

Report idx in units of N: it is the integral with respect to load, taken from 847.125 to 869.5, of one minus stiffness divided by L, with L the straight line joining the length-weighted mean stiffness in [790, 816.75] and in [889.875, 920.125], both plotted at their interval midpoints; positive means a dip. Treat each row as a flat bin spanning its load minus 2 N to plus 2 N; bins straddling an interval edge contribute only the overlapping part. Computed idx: 0.5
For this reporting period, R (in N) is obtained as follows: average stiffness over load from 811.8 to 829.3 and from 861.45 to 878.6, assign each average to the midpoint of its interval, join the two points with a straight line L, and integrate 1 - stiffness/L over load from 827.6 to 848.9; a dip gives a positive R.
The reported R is 1.2 N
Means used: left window 13.3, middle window 12.4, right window 13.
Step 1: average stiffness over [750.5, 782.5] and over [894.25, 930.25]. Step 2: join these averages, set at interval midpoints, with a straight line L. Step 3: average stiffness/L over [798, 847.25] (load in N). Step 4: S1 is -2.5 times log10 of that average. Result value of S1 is 0.05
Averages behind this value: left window 13.2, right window 13.6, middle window 12.8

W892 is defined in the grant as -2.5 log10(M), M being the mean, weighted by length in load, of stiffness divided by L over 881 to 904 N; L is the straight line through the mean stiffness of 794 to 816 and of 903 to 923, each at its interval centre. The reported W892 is 0.10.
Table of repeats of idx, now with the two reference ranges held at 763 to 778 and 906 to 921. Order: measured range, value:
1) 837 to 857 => 1.8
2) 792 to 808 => 1.1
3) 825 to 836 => 1.2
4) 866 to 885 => 1.3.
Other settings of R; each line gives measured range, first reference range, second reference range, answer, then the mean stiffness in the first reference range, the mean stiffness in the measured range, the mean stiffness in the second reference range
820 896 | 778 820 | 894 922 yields 4.4 N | 13.2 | 12.6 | 13.5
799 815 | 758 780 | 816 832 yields 0.5 N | 13.5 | 12.7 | 13.1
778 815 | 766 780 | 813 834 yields 0.8 N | 13.9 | 13.2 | 13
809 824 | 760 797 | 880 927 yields 0.0 N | 13.5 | 13.4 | 13.2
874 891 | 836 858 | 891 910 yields 0.5 N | 12.6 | 12.4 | 12.9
